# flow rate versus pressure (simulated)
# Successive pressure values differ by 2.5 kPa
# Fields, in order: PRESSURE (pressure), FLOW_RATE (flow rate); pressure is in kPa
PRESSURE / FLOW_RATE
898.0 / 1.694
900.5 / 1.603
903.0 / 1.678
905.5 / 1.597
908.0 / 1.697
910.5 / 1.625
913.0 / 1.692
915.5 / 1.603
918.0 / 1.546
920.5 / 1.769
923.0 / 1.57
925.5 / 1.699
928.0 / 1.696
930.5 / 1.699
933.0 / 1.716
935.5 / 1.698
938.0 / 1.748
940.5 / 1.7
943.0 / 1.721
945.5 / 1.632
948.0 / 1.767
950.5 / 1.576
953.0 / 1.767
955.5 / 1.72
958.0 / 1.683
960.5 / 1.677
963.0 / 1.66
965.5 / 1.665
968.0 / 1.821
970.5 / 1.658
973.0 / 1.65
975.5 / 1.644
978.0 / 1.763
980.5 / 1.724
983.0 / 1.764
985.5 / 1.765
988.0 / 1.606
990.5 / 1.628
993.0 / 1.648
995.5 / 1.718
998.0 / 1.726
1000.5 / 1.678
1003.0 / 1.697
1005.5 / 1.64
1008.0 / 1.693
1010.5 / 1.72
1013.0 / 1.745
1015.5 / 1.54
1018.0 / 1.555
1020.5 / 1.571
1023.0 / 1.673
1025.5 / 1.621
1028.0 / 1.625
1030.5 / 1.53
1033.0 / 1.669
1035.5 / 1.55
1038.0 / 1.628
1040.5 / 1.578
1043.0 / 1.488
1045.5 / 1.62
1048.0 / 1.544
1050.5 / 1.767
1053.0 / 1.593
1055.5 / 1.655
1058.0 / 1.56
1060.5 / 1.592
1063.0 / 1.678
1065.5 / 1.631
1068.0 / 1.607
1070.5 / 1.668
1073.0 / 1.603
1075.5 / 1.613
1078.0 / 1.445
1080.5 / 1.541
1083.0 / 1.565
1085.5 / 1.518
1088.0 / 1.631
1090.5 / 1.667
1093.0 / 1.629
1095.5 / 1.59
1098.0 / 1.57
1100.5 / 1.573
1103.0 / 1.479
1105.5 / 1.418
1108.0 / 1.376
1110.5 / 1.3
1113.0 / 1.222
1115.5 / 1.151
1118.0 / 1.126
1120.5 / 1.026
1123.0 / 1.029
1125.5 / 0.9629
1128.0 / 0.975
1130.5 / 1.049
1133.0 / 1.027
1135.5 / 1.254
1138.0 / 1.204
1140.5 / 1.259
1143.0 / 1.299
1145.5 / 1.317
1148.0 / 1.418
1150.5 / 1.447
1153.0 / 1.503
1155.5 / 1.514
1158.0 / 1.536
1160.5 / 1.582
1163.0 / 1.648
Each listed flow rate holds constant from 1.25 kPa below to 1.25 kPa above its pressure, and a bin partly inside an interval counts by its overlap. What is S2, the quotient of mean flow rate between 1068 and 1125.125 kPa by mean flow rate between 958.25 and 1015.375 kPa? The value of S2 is 0.85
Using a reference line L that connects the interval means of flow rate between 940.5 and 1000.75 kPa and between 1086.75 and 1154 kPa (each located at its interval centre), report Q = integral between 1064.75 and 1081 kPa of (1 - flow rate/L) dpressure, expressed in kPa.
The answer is -1.7 kPa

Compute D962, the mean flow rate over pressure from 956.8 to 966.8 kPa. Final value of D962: 1.67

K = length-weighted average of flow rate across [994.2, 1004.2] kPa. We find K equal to 1.7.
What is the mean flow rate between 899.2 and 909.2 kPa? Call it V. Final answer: 1.64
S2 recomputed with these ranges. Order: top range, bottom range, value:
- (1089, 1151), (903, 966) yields 0.77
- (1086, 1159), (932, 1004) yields 0.78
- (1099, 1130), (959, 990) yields 0.72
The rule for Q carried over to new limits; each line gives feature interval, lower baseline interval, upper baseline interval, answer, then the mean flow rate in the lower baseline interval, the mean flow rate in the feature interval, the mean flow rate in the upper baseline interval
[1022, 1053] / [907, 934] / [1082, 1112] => -0.7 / 1.66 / 1.61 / 1.52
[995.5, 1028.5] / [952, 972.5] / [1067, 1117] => -0.6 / 1.7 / 1.66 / 1.51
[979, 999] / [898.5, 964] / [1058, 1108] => -0.7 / 1.67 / 1.7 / 1.57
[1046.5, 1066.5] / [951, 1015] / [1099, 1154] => -2.2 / 1.7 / 1.63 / 1.25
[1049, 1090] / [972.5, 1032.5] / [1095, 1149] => -5.0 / 1.66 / 1.6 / 1.25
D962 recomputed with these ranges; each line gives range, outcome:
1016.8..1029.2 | 1.61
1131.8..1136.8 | 1.14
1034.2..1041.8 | 1.59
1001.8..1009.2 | 1.68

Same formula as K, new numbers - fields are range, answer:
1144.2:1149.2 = 1.37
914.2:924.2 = 1.62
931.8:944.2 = 1.72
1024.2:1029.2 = 1.62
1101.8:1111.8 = 1.39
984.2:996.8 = 1.67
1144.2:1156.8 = 1.44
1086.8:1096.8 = 1.63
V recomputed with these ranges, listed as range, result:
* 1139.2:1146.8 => 1.29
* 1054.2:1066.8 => 1.62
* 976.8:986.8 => 1.75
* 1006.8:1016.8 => 1.67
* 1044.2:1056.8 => 1.63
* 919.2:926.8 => 1.68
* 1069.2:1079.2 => 1.58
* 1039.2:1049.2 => 1.56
